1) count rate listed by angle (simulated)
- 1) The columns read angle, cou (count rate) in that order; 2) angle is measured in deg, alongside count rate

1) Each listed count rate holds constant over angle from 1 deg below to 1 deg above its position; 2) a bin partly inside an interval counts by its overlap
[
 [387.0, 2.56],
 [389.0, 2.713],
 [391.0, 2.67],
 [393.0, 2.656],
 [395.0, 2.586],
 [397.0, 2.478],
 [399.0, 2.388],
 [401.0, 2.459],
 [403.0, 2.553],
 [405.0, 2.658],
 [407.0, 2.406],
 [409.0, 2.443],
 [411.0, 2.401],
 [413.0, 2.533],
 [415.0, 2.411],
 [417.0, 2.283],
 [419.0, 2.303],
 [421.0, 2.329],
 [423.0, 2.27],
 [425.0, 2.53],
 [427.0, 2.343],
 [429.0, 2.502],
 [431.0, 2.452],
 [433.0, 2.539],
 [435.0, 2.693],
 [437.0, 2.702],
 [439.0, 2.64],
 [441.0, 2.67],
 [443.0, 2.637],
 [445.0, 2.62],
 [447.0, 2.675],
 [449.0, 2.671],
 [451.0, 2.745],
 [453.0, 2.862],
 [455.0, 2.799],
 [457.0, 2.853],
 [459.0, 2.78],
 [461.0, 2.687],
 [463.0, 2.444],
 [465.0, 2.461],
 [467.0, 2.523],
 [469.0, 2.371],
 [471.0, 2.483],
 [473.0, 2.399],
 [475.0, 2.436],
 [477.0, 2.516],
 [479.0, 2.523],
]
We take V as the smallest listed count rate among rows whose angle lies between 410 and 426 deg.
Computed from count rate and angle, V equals 2.27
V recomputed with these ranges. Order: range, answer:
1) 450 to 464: 2.444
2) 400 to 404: 2.459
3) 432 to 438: 2.539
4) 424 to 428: 2.343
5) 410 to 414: 2.401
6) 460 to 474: 2.371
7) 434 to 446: 2.62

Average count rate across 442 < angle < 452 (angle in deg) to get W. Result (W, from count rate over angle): 2.67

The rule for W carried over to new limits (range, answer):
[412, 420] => 2.38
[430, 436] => 2.56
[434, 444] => 2.67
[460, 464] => 2.57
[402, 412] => 2.49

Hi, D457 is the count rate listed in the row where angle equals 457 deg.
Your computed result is 2.853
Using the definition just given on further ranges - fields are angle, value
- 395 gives 2.586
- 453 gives 2.862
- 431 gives 2.452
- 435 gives 2.693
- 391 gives 2.67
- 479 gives 2.523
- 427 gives 2.343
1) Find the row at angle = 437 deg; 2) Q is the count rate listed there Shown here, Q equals 2.702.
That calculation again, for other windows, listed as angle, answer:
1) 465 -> 2.461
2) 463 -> 2.444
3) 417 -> 2.283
